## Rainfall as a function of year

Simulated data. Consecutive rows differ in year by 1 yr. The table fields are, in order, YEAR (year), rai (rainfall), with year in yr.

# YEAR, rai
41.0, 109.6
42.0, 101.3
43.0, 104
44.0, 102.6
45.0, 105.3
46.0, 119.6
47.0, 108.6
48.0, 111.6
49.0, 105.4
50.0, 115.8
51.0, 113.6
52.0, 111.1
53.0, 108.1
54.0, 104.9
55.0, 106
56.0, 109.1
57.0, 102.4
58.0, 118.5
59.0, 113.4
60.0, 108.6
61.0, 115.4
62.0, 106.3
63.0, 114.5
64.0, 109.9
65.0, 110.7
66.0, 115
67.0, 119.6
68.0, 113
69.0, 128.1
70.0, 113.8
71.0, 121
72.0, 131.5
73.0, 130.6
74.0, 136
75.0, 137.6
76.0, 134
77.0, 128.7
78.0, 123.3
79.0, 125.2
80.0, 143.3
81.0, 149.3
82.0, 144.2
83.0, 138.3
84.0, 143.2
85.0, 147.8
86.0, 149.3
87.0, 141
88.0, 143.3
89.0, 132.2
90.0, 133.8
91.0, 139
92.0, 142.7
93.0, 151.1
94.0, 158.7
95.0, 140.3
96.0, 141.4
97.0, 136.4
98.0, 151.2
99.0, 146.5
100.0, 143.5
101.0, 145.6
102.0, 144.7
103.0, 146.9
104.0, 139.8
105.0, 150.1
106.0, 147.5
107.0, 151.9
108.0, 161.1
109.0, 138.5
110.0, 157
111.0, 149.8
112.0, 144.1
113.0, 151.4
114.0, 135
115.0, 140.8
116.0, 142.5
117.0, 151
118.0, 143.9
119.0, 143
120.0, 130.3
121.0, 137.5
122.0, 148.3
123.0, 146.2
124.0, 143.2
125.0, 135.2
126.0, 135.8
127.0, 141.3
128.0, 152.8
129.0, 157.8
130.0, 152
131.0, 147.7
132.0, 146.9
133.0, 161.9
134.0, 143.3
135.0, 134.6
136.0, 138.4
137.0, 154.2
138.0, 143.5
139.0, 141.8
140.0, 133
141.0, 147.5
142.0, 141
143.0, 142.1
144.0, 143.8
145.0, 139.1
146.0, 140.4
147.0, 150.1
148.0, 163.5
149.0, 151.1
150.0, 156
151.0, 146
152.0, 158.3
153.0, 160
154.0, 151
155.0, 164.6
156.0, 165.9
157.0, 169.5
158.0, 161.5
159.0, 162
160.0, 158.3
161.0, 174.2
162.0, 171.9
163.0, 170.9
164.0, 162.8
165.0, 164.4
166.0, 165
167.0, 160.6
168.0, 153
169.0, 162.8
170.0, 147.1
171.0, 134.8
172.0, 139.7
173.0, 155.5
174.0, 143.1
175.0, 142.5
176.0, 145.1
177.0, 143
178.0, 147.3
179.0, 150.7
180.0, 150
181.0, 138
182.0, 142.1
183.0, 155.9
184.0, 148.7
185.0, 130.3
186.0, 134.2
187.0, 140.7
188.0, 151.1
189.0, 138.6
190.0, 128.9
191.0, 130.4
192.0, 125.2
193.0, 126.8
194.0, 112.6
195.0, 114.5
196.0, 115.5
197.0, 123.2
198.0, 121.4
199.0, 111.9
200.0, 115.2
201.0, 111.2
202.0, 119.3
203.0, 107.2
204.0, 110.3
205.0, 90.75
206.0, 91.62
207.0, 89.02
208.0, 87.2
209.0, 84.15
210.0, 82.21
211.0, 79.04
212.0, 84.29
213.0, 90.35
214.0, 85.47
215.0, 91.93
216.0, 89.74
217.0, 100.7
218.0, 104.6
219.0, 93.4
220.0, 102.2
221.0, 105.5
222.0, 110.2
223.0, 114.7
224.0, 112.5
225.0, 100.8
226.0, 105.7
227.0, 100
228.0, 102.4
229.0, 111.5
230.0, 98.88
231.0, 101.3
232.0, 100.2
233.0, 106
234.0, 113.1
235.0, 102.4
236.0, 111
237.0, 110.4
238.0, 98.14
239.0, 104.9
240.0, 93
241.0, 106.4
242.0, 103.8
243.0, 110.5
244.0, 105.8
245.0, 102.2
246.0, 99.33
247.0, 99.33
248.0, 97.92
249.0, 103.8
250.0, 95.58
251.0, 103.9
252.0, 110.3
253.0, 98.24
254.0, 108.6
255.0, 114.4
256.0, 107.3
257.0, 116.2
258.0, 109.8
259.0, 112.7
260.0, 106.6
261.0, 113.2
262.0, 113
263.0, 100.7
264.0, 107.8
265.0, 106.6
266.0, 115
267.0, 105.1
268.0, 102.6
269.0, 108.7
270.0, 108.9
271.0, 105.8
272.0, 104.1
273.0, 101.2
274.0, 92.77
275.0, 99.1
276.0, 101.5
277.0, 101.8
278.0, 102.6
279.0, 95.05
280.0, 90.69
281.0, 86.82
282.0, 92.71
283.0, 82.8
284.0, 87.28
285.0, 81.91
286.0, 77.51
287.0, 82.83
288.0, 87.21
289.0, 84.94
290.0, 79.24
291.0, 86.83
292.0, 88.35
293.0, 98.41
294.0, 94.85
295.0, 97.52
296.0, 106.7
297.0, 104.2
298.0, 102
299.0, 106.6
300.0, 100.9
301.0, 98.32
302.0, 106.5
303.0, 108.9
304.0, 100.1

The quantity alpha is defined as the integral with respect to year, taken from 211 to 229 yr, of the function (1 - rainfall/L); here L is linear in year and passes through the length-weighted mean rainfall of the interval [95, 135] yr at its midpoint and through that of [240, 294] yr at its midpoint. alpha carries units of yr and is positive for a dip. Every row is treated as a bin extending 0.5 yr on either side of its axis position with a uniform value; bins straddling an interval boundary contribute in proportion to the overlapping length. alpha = 2.3 yr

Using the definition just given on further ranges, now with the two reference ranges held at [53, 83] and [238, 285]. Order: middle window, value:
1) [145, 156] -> -3.9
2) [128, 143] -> -4.1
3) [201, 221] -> 2.4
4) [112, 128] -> -3.6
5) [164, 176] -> -4.3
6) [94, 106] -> -2.7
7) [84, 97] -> -2.6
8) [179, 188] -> -2.7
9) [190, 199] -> -1.0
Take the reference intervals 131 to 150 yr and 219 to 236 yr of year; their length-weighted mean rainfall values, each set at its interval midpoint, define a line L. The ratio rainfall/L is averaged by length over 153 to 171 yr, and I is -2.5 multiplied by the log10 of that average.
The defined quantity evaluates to -0.19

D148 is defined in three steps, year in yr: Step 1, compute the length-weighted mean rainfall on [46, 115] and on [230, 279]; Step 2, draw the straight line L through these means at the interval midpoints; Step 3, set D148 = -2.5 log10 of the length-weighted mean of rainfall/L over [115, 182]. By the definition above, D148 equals -0.23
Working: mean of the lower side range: 131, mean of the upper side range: 105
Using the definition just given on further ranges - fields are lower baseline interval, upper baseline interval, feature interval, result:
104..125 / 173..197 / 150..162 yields -0.15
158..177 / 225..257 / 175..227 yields 0.15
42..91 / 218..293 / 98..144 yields -0.24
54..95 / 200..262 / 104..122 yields -0.19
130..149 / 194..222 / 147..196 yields -0.20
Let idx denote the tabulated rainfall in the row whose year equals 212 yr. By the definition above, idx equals 84.29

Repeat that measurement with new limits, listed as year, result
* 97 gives 136.4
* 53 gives 108.1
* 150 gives 156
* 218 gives 104.6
